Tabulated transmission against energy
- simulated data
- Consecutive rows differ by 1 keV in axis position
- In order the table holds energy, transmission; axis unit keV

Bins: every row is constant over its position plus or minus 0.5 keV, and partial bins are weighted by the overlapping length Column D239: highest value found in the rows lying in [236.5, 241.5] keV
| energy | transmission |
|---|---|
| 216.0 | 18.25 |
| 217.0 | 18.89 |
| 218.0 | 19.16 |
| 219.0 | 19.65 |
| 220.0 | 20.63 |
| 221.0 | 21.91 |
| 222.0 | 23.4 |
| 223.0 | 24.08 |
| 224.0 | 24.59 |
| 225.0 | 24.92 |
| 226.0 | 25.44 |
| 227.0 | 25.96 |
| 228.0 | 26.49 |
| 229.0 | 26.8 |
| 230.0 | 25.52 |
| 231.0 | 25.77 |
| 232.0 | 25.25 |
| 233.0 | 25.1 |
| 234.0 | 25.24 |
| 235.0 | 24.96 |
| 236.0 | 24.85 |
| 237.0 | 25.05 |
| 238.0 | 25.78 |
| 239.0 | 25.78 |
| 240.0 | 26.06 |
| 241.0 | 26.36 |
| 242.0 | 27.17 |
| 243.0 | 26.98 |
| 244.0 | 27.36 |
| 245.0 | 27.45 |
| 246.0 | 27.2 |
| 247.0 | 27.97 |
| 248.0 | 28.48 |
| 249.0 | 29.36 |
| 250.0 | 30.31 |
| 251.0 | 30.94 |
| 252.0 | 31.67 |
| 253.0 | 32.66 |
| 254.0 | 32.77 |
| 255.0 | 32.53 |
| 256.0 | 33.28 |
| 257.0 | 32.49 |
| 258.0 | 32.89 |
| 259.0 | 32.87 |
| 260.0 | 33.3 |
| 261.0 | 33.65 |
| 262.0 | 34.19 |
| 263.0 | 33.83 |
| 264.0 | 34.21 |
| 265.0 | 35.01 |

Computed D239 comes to 26.36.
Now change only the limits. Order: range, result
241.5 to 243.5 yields 27.17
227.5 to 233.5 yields 26.8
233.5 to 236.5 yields 25.24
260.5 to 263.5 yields 34.19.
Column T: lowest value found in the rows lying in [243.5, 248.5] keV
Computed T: 27.2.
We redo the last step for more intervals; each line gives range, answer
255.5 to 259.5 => 32.49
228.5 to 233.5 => 25.1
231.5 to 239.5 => 24.85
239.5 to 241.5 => 26.06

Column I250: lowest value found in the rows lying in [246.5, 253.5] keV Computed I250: 27.97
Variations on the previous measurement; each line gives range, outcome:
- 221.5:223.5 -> 23.4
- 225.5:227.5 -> 25.44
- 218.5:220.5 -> 19.65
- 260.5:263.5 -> 33.65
